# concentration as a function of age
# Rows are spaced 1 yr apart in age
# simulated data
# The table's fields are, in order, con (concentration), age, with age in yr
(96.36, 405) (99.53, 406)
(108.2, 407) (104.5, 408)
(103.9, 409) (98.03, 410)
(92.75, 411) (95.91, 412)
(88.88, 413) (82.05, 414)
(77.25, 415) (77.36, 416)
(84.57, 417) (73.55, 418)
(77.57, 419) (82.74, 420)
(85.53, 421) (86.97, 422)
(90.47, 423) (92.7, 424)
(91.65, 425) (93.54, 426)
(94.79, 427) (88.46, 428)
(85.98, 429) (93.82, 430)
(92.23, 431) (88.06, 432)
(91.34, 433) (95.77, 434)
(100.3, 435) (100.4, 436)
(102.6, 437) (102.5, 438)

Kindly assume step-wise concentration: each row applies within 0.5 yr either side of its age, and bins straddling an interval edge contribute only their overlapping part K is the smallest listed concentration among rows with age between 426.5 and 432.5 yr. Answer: 85.98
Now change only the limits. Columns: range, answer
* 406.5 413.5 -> 88.88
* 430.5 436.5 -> 88.06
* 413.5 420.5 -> 73.55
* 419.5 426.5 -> 82.74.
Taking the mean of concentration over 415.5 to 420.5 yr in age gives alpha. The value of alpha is 79.2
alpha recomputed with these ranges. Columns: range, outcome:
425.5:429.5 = 90.7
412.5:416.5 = 81.4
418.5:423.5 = 84.7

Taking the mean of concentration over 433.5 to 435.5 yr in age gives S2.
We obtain 98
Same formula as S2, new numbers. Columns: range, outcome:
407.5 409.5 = 104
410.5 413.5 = 92.5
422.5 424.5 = 91.6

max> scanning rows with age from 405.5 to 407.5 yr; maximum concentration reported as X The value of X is 108.2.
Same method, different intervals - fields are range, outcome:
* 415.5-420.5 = 84.57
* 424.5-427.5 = 94.79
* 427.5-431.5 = 93.82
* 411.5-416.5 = 95.91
